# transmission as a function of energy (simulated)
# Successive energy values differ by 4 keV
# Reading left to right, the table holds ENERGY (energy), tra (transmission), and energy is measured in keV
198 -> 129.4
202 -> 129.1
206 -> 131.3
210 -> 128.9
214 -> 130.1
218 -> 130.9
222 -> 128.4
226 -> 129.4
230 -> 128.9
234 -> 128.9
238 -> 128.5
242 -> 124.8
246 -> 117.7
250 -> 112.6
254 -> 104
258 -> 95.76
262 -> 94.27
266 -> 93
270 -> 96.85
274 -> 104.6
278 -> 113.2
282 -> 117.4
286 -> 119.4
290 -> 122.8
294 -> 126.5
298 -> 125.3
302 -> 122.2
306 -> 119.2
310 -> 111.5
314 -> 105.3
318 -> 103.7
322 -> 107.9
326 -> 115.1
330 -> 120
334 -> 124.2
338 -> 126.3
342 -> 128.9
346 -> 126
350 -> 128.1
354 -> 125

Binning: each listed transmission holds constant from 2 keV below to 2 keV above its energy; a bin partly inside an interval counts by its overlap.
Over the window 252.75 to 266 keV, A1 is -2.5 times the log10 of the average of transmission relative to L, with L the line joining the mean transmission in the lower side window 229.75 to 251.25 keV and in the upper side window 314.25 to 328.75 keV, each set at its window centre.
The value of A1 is 0.23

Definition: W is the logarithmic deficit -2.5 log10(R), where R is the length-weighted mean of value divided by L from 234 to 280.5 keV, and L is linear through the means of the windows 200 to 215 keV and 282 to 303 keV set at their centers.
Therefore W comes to 0.16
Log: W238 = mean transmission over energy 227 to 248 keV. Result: 126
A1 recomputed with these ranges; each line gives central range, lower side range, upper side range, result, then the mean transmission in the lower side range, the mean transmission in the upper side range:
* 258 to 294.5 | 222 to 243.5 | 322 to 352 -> 0.16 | 128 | 123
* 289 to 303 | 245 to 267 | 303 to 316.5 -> -0.13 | 103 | 112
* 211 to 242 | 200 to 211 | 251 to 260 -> -0.10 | 130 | 101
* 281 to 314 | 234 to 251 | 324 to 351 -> 0.03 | 122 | 124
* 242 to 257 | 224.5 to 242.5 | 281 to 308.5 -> 0.13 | 128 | 122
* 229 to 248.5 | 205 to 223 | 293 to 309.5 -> 0.02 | 130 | 122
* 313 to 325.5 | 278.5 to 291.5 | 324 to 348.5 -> 0.14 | 119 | 124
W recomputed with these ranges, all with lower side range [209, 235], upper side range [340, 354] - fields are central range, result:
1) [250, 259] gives 0.241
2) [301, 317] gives 0.131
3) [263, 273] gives 0.320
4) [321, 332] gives 0.114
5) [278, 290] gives 0.089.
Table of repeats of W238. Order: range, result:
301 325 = 111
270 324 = 115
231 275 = 110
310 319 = 106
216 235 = 129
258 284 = 103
